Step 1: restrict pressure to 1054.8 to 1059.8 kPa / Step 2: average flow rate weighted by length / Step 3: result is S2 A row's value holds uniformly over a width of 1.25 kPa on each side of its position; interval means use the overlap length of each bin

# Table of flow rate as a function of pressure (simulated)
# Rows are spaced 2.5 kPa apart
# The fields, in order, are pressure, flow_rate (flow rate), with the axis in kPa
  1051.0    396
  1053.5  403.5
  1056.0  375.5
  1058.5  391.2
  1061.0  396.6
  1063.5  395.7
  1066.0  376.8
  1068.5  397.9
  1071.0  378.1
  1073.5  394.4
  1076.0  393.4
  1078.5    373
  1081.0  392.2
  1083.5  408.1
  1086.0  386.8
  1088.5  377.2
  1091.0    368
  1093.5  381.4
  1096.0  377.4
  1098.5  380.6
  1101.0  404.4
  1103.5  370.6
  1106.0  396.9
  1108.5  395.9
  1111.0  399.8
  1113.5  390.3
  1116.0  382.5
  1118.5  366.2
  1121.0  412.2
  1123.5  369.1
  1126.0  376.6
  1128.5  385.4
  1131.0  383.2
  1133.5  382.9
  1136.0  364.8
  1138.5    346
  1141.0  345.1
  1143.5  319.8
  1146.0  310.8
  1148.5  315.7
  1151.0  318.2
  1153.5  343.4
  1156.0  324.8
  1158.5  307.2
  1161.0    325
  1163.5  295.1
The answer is 384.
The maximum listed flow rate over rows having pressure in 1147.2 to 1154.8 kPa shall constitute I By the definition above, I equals 343.4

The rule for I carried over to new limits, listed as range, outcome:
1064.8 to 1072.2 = 397.9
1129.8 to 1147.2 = 383.2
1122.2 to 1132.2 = 385.4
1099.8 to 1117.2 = 404.4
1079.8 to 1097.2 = 408.1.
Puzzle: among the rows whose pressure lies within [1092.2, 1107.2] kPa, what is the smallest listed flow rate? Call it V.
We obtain 370.6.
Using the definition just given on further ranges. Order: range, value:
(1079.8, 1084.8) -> 392.2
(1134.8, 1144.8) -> 319.8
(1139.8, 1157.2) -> 310.8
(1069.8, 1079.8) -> 373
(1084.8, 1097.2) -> 368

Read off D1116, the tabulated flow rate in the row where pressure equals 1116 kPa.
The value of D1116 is 382.5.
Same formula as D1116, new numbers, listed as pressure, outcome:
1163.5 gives 295.1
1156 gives 324.8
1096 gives 377.4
